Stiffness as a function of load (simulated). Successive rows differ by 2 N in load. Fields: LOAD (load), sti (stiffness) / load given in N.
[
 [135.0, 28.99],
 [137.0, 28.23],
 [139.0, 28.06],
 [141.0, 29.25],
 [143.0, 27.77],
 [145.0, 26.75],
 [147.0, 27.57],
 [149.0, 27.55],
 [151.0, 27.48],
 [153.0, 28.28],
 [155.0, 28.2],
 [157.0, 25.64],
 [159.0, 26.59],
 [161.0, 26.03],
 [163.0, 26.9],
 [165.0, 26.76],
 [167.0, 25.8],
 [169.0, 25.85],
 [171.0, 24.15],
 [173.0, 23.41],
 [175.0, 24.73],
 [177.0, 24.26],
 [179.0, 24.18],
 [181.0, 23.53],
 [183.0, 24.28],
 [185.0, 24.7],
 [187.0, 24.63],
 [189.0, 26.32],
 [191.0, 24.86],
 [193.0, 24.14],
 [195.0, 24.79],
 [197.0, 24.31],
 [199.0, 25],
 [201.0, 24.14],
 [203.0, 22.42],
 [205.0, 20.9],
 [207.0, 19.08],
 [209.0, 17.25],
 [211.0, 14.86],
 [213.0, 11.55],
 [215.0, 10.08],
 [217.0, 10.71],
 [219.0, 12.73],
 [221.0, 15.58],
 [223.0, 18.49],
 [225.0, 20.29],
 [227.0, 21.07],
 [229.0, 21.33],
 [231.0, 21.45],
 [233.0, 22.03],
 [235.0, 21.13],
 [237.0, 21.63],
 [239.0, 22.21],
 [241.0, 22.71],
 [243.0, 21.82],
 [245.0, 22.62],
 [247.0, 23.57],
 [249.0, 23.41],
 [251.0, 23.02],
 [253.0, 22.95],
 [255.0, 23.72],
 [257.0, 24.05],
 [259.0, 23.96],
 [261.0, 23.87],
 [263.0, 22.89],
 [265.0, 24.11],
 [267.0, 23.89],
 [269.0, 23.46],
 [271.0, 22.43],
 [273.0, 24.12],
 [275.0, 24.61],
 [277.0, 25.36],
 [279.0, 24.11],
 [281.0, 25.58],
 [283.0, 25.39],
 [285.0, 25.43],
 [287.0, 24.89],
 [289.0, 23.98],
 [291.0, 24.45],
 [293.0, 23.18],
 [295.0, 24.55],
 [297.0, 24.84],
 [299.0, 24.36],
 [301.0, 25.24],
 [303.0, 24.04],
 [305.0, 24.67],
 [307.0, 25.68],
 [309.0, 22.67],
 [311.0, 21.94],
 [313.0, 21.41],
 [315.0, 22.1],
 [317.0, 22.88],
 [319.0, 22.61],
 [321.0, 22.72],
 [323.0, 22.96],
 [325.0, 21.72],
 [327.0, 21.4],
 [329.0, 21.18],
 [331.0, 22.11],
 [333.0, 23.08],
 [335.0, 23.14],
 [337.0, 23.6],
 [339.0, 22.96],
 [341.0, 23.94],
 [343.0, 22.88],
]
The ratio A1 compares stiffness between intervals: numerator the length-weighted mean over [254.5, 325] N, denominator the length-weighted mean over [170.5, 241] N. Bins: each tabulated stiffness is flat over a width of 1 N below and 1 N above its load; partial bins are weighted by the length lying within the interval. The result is 1.13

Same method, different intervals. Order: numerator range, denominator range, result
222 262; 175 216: 1.02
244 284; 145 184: 0.92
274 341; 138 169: 0.87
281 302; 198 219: 1.42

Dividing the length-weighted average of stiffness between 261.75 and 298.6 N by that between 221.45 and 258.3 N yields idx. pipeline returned 1.10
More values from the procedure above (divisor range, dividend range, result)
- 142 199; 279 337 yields 0.92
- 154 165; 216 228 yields 0.62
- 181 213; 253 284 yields 1.07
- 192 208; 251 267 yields 1.02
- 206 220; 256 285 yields 1.76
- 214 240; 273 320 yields 1.31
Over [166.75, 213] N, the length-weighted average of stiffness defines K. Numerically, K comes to 23.1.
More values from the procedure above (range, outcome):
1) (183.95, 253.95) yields 20.8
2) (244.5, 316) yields 23.9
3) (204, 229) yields 16.3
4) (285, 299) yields 24.4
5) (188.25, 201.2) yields 24.8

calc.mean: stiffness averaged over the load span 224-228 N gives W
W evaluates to 20.7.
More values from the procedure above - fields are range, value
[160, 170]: 26.3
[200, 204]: 23.3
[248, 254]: 23.1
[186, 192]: 25.3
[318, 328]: 22.3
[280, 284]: 25.5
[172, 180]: 24.1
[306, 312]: 23.4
